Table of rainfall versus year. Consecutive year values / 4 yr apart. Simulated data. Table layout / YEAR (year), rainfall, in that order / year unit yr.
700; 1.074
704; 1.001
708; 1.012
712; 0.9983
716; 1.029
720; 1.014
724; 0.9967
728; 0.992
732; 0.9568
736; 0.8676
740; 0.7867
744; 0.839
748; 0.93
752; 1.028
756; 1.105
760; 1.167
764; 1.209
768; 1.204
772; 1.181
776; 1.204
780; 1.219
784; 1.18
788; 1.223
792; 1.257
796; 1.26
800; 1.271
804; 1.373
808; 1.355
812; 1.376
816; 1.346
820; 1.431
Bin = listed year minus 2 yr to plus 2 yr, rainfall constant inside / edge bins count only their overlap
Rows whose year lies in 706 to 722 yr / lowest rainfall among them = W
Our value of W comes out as 0.9983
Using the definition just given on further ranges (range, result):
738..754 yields 0.7867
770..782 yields 1.181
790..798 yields 1.257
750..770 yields 1.028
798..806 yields 1.271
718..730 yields 0.992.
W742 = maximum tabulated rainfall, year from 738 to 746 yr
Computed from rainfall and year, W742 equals 0.839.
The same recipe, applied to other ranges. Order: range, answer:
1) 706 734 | 1.029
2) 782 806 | 1.373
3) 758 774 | 1.209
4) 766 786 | 1.219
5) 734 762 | 1.167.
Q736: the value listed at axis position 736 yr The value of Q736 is 0.8676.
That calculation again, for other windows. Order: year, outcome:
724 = 0.9967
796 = 1.26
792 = 1.257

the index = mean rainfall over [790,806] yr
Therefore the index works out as 1.29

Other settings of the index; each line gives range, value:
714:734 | 0.998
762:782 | 1.2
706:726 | 1.01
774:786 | 1.2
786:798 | 1.25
